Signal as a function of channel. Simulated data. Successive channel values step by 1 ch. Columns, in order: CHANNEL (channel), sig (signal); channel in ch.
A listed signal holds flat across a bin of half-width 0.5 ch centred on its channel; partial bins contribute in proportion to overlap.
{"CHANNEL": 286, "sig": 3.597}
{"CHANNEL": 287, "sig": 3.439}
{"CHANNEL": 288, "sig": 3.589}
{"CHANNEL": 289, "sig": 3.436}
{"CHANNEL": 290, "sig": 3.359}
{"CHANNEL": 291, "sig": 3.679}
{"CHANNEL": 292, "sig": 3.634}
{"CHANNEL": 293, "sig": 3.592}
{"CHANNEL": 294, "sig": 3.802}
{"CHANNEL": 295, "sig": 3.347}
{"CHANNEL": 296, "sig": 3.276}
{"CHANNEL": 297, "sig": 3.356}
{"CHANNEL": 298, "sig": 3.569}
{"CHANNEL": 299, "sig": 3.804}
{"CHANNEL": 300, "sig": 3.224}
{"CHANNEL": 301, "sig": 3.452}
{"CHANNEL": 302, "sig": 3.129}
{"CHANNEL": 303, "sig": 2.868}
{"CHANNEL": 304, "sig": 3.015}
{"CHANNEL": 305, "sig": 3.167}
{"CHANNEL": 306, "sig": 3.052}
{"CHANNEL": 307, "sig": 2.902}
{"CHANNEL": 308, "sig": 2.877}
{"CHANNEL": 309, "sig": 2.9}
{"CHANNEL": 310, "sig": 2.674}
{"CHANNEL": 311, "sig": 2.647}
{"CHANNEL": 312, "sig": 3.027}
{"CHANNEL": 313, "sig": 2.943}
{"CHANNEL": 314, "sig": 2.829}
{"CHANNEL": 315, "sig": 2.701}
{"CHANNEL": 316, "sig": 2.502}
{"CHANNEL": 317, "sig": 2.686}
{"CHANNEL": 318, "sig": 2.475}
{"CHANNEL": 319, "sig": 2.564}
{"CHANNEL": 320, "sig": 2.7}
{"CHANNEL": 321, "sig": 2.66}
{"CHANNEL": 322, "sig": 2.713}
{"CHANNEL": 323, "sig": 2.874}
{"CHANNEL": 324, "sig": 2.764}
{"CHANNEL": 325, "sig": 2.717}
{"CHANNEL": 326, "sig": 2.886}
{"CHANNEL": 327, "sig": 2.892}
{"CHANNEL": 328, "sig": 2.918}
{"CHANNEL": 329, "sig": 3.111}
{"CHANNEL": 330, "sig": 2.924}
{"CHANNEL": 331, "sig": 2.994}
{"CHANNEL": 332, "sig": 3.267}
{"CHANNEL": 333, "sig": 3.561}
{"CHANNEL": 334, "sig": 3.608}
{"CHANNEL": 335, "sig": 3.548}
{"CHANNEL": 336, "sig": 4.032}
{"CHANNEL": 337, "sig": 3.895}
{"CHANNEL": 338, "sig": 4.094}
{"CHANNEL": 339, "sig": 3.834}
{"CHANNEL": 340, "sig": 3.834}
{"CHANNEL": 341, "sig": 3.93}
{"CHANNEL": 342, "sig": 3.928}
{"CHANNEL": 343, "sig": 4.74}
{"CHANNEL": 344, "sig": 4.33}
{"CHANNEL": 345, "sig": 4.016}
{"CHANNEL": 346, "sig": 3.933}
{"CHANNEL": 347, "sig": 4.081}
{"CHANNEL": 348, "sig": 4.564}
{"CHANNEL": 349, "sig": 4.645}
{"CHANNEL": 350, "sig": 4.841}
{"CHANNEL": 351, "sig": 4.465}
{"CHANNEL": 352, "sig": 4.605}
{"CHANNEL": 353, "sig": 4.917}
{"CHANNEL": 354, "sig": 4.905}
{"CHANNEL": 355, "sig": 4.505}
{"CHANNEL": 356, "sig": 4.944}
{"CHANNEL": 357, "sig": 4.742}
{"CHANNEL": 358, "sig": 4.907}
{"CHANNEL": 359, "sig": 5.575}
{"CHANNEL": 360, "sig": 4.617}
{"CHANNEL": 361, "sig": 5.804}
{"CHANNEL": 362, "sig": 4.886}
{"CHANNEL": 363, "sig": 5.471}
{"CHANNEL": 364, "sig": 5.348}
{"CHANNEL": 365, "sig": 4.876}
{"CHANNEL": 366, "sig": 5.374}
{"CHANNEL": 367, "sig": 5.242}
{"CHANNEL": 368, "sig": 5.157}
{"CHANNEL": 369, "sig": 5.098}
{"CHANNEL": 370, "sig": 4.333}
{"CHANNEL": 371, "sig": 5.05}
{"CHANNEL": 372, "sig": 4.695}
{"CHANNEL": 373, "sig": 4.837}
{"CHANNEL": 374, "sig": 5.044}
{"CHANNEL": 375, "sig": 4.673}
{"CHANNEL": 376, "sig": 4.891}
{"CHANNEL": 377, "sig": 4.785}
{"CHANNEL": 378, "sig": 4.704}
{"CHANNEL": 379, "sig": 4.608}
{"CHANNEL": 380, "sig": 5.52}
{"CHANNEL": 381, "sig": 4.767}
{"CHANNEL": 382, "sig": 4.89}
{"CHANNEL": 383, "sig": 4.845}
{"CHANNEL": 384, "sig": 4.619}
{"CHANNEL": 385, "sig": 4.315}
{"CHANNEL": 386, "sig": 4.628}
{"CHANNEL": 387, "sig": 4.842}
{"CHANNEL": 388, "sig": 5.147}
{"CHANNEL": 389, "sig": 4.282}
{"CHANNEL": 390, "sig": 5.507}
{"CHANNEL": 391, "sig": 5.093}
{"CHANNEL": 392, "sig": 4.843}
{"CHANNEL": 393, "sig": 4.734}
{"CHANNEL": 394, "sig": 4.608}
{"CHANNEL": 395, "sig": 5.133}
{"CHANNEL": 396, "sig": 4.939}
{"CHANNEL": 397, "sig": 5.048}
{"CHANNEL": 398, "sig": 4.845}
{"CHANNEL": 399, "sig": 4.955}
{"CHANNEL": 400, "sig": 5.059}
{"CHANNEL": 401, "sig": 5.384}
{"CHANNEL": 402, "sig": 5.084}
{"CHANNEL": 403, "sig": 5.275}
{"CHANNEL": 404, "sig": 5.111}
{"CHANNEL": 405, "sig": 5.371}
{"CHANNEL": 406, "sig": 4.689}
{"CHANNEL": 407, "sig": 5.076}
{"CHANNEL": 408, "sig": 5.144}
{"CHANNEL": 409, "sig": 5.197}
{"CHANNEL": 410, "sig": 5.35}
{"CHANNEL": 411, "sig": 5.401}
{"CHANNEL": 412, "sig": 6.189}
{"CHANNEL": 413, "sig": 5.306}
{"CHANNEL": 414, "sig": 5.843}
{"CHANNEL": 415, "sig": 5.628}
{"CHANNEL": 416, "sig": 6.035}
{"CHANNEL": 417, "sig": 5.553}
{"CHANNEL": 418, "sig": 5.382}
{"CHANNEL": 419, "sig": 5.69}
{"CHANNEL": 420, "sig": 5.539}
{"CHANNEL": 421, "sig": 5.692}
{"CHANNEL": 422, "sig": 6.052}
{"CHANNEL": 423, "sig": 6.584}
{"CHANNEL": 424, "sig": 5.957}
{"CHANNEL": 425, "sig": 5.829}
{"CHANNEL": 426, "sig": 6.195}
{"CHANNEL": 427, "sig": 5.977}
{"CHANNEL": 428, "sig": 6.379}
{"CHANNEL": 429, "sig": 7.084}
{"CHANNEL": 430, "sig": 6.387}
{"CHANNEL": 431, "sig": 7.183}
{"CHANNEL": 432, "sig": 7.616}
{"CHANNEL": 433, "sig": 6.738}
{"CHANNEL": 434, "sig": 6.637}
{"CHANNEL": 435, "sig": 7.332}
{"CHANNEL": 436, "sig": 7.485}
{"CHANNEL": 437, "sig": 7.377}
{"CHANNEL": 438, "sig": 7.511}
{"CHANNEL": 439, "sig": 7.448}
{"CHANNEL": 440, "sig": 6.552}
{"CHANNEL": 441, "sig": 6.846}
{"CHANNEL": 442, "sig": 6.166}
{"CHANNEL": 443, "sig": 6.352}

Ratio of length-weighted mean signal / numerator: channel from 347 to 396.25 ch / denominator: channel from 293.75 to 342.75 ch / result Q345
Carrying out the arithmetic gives 1.5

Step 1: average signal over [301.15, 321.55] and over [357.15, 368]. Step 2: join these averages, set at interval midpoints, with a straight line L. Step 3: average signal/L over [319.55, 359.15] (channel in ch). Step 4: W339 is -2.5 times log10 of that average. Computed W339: 0.08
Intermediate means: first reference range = 2.83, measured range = 3.85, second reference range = 5.19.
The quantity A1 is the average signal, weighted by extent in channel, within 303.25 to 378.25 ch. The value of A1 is 3.92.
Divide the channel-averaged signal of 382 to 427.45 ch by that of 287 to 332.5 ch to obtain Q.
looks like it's 1.73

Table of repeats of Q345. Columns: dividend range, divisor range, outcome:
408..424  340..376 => 1.19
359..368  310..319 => 1.92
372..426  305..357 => 1.48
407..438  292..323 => 2.04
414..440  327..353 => 1.65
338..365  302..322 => 1.65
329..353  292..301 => 1.14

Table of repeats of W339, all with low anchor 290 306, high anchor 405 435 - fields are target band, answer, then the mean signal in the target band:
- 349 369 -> -0.07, 5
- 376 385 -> 0.07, 4.82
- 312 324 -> 0.37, 2.71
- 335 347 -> 0.07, 4.03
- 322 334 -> 0.32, 3.01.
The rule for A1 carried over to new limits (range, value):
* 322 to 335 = 3.05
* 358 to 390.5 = 4.95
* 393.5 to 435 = 5.71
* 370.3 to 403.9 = 4.9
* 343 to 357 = 4.54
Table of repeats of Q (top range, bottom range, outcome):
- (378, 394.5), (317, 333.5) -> 1.68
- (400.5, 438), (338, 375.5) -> 1.27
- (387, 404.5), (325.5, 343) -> 1.42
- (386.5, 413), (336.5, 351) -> 1.21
